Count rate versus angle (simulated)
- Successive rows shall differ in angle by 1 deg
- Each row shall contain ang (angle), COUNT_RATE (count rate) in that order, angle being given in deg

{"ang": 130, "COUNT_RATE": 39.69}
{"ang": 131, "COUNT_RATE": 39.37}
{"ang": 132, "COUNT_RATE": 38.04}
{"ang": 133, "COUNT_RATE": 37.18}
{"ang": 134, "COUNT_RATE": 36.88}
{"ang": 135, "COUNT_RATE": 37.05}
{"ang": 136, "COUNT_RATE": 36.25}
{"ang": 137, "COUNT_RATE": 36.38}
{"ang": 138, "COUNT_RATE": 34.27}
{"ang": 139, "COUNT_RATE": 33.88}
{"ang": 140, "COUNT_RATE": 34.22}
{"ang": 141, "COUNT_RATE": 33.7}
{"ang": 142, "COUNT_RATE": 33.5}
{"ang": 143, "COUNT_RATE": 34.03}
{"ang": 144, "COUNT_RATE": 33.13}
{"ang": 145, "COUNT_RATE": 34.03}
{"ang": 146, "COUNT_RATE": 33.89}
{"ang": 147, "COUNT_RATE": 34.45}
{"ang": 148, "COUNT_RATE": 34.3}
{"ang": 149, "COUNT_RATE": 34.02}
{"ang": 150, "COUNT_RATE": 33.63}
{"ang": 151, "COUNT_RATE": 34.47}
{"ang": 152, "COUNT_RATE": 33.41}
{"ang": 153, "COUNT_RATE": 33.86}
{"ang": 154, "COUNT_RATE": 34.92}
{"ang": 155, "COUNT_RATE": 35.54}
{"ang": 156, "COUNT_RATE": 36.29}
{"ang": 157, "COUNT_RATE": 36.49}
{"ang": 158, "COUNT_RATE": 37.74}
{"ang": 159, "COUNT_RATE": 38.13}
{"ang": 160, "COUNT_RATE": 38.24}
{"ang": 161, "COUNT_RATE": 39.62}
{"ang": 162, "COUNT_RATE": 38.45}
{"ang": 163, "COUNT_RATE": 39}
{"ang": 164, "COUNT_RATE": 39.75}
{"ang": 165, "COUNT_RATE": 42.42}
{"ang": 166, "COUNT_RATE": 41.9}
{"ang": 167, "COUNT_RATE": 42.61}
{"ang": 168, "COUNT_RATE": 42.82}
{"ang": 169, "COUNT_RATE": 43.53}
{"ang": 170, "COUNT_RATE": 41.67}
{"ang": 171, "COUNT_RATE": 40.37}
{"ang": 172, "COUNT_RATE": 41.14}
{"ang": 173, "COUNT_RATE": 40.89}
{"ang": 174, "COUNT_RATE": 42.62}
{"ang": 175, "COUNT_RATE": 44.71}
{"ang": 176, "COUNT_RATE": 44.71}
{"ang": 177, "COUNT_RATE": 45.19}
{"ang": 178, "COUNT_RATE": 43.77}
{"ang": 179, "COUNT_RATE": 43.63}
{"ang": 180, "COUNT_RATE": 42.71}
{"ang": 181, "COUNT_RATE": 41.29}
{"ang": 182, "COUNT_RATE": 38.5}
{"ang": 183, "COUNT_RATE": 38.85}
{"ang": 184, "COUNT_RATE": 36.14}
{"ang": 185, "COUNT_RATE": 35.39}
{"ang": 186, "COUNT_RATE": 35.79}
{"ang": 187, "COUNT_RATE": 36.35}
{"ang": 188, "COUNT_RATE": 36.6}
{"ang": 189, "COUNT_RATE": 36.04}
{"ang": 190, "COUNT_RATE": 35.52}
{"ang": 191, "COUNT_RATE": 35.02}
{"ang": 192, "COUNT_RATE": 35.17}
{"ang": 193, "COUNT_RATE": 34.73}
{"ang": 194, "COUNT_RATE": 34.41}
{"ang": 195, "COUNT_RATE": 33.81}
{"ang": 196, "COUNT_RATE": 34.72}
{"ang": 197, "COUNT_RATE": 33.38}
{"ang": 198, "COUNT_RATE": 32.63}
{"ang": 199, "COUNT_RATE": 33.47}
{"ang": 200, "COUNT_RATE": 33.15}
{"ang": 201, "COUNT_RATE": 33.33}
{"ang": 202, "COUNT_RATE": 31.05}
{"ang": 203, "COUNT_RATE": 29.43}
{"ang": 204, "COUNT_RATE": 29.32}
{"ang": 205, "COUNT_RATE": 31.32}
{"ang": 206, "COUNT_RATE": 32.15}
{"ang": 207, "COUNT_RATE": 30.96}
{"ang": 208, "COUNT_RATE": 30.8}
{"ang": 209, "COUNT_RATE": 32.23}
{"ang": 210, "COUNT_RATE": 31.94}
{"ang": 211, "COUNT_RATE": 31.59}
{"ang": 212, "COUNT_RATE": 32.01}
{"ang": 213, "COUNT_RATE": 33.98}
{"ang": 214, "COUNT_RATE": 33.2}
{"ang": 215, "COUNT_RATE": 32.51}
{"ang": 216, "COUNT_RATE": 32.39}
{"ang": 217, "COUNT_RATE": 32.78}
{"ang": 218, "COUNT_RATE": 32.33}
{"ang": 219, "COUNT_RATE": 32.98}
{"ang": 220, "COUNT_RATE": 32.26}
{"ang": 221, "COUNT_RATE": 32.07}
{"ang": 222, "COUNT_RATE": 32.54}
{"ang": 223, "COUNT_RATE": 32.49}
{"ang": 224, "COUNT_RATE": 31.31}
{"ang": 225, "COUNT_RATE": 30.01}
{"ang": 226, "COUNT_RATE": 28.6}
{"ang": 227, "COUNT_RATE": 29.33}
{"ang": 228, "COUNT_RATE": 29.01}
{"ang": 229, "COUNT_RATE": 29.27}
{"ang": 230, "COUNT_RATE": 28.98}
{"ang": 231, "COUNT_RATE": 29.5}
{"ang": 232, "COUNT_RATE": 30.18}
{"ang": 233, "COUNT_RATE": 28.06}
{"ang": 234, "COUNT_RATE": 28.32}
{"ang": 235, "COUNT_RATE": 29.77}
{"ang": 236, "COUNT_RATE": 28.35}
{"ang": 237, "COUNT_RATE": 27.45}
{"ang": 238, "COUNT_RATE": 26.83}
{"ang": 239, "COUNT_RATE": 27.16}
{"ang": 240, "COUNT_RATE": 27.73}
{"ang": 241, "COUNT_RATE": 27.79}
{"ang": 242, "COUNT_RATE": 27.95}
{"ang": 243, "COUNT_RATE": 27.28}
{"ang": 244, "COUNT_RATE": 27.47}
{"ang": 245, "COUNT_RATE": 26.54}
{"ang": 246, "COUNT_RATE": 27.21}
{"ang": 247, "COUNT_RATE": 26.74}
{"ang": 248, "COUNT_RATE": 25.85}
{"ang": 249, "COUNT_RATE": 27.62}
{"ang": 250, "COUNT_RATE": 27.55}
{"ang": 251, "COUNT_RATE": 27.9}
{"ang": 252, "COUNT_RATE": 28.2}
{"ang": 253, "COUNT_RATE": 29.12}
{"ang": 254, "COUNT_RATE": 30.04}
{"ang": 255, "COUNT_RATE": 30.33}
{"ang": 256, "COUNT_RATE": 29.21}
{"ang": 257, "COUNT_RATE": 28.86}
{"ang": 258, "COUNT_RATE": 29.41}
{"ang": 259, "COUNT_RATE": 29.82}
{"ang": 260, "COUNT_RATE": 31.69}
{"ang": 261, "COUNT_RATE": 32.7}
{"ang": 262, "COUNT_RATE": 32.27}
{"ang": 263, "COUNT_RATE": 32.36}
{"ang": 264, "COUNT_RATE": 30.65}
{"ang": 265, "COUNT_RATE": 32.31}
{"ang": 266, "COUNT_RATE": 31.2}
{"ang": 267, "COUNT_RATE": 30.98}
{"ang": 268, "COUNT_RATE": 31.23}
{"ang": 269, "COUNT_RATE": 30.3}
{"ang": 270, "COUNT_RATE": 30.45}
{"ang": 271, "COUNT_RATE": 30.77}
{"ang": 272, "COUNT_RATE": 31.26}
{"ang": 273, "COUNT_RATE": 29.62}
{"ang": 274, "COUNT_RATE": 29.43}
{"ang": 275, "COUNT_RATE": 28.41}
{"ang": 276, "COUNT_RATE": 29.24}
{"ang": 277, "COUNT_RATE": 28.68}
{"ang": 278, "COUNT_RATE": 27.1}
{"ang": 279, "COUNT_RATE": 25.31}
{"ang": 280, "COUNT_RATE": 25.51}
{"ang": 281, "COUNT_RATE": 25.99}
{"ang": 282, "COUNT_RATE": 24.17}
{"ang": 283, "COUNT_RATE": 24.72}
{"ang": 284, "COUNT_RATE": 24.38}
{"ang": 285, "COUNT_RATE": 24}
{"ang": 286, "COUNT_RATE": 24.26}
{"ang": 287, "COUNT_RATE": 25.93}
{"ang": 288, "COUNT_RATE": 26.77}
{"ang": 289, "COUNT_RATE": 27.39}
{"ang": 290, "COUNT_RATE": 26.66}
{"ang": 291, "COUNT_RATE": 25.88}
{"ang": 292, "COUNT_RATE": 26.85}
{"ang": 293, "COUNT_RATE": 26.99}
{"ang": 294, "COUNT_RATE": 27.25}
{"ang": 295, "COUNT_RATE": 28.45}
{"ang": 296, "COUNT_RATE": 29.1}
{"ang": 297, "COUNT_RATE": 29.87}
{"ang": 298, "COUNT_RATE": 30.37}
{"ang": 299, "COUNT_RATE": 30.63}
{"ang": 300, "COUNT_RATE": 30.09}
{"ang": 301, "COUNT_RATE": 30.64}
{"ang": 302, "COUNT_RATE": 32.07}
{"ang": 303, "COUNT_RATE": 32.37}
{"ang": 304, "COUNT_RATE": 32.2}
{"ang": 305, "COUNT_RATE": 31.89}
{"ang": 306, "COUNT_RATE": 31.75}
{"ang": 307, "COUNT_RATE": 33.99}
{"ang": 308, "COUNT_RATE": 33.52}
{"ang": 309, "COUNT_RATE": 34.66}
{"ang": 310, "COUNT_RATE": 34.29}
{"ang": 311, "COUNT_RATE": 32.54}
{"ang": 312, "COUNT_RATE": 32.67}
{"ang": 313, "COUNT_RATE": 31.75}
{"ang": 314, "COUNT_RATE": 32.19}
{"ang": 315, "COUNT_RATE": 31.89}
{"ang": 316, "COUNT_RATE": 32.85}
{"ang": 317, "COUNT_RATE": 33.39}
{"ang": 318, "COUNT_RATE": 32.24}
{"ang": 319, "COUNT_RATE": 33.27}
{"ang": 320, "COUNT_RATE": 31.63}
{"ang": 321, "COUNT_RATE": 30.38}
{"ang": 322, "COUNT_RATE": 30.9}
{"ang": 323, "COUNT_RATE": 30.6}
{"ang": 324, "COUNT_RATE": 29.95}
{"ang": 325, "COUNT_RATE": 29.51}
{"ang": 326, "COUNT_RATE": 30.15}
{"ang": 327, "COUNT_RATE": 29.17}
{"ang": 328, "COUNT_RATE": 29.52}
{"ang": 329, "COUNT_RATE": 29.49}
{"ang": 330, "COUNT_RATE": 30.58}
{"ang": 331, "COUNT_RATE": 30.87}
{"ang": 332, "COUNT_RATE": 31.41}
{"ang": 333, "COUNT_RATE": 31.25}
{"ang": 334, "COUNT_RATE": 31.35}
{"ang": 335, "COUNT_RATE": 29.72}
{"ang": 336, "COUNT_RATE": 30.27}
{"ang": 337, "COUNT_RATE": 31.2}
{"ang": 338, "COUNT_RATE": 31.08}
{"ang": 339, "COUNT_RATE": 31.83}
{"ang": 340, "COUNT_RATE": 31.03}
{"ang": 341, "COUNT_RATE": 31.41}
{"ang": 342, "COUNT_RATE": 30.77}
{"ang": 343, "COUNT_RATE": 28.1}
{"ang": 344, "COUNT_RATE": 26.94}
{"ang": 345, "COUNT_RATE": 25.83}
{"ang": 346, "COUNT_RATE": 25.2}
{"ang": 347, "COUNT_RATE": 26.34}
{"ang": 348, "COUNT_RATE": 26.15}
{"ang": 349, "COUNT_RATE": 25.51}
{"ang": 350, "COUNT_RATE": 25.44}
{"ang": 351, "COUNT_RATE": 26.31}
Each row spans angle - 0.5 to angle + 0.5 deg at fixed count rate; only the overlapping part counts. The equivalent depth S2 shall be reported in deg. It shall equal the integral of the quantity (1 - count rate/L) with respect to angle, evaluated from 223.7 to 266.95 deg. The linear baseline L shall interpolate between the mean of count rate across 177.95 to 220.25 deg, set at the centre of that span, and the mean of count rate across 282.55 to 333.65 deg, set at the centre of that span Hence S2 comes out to 4.64 deg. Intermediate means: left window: 34.3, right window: 30.1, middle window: 29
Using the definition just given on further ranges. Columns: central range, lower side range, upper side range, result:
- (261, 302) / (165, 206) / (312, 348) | 5.4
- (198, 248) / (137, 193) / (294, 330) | 7.2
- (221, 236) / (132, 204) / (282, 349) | 1.9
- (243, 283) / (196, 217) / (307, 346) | 3.3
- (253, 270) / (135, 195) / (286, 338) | 1.1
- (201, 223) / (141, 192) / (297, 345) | 2.5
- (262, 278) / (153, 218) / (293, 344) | 1.3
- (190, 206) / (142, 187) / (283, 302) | 1.2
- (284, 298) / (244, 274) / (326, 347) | 1.3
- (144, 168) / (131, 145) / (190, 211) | -1.6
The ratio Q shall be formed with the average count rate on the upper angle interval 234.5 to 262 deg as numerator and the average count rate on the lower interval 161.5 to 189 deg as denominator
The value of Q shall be 0.70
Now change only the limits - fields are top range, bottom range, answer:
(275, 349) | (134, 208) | 0.81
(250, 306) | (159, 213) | 0.78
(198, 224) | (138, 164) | 0.91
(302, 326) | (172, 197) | 0.83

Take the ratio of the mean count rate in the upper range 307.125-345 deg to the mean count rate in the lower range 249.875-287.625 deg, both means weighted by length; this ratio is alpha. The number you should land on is 1.08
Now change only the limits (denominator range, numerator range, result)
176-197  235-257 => 0.74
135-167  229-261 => 0.79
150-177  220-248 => 0.73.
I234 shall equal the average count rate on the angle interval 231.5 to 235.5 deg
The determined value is 29.1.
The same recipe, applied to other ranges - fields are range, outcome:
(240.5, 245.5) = 27.4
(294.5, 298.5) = 29.4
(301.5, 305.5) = 32.1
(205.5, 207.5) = 31.6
